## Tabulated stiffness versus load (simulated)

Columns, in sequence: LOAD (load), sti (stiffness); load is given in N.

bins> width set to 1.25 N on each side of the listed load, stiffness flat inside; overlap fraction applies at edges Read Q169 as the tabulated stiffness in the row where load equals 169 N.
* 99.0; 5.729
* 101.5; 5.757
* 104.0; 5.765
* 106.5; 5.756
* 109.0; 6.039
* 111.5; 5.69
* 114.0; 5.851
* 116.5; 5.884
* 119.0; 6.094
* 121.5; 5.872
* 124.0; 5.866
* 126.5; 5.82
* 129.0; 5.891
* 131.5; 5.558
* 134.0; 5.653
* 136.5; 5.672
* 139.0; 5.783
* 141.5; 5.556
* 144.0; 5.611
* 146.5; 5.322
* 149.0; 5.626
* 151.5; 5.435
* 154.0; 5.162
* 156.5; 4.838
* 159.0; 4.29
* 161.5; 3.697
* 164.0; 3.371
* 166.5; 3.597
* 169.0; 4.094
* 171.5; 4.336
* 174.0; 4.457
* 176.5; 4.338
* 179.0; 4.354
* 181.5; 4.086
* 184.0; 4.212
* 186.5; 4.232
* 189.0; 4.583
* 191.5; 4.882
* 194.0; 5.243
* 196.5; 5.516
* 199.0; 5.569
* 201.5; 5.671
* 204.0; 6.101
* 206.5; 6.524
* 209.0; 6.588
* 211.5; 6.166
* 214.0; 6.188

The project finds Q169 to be 4.094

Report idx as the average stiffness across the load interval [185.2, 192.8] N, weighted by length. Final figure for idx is 4.57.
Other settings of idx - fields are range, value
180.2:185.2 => 4.15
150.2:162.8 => 4.68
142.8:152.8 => 5.5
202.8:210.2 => 6.41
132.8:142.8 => 5.67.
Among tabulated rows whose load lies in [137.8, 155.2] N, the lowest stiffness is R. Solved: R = 5.162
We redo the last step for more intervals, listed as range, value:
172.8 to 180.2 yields 4.338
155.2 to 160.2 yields 4.29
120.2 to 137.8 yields 5.558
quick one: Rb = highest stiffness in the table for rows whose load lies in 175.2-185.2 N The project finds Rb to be 4.354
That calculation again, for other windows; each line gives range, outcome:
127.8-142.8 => 5.891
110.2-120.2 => 6.094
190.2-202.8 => 5.671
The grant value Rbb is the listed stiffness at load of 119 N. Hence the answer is 6.094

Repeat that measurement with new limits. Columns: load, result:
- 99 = 5.729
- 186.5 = 4.232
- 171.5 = 4.336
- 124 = 5.866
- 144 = 5.611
